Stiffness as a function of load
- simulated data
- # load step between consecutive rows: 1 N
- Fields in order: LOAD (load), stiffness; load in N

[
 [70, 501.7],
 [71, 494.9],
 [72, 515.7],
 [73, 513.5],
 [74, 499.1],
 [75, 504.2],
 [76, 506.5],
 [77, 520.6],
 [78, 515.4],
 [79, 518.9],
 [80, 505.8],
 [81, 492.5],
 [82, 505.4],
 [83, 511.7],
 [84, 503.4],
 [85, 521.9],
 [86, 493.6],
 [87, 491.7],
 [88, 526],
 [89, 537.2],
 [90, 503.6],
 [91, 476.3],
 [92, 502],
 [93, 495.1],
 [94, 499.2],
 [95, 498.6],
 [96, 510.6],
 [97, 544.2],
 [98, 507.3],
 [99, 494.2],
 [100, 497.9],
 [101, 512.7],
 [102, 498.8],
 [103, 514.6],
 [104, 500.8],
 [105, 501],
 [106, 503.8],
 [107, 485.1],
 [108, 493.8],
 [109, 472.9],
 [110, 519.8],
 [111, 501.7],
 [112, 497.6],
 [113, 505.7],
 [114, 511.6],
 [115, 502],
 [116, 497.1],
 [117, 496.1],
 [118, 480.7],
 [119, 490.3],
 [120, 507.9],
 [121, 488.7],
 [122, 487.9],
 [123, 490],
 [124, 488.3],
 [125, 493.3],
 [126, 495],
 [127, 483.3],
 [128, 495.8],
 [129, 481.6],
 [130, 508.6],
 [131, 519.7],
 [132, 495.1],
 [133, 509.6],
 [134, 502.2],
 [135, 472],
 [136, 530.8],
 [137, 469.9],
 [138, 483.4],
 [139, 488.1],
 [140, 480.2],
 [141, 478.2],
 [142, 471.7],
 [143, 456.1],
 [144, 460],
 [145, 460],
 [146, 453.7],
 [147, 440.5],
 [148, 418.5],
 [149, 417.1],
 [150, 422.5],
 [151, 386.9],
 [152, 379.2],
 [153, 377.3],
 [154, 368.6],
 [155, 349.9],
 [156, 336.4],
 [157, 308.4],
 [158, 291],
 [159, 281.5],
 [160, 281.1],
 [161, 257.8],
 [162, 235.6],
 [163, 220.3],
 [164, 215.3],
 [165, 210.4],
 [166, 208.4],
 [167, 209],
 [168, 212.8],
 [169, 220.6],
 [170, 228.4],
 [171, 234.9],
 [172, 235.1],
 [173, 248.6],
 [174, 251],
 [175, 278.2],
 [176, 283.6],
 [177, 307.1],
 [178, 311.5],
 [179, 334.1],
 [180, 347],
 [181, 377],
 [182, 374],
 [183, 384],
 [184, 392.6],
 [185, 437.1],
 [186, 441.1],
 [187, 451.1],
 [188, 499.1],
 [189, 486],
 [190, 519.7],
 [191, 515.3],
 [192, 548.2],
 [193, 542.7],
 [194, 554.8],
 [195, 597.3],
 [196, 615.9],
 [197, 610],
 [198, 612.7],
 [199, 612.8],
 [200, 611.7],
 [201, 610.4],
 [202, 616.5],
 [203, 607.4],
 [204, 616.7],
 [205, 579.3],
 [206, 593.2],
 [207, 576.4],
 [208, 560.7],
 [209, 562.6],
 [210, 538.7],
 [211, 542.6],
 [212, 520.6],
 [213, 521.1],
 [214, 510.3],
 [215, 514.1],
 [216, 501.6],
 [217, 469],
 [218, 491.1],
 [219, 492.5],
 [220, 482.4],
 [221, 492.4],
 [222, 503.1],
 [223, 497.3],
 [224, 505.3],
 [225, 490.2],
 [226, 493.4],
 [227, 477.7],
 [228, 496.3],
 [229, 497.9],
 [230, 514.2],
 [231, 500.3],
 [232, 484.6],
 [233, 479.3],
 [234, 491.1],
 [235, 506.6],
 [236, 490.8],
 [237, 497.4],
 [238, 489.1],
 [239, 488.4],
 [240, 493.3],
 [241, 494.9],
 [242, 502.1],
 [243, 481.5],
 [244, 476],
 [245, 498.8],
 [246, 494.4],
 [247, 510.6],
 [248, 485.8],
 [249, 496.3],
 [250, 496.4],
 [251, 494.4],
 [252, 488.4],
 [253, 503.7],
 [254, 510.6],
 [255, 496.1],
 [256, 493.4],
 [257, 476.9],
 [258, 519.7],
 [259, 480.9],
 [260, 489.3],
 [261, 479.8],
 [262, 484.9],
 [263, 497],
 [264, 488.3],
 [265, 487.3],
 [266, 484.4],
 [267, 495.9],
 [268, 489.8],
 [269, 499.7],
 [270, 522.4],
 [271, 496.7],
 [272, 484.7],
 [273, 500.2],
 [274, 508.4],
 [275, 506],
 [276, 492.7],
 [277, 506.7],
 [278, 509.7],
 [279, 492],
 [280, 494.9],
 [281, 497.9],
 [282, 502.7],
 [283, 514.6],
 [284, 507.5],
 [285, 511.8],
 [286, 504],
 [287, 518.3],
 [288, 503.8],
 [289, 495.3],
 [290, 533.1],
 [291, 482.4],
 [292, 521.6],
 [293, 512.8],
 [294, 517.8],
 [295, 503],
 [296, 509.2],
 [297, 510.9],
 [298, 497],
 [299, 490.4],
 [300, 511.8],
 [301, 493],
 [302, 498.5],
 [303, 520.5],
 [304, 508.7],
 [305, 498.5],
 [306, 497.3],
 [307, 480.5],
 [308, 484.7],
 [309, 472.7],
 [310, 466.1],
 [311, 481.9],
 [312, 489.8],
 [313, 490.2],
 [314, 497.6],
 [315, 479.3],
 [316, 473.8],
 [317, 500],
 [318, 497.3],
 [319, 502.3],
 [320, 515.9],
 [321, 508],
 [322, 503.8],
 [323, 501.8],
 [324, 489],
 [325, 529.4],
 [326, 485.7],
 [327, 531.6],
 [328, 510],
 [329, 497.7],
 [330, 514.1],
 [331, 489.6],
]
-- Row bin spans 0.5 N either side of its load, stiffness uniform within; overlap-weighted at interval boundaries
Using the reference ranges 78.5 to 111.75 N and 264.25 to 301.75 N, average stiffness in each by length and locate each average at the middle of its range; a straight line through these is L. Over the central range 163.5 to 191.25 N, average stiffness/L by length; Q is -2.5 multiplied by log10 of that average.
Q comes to 0.47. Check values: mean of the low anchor 504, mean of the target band 327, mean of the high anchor 503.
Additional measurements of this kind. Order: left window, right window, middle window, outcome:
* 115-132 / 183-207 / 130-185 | 0.39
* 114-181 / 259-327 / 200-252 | -0.15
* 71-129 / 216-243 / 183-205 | -0.10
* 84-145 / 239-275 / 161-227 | 0.12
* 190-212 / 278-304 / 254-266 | 0.09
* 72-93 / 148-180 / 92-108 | -0.10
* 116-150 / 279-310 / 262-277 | 0.01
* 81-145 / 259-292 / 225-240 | 0.01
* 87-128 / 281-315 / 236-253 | 0.02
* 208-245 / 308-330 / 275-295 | -0.02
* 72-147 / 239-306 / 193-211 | -0.18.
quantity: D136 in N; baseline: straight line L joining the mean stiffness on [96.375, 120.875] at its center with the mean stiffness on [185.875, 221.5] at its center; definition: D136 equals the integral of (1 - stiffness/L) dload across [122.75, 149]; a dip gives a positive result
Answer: 1.7 N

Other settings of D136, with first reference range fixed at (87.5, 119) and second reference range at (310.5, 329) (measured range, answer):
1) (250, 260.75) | 0.1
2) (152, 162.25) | 3.8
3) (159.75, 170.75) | 6.0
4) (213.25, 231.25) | 0.2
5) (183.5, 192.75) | 0.4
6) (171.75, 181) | 3.8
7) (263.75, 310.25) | -0.1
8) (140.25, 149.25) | 0.9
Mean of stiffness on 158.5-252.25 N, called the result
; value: 452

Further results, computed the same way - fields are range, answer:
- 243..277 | 495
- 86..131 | 500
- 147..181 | 296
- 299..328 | 497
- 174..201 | 462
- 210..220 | 507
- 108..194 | 410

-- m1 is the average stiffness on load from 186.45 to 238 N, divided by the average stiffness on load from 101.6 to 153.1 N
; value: 1.1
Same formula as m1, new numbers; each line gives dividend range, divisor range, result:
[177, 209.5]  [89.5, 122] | 1.02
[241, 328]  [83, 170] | 1.12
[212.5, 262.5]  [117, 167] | 1.18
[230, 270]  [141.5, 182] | 1.54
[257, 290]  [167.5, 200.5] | 1.20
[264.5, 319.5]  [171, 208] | 1.06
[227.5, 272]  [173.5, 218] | 1.00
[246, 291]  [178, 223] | 0.97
